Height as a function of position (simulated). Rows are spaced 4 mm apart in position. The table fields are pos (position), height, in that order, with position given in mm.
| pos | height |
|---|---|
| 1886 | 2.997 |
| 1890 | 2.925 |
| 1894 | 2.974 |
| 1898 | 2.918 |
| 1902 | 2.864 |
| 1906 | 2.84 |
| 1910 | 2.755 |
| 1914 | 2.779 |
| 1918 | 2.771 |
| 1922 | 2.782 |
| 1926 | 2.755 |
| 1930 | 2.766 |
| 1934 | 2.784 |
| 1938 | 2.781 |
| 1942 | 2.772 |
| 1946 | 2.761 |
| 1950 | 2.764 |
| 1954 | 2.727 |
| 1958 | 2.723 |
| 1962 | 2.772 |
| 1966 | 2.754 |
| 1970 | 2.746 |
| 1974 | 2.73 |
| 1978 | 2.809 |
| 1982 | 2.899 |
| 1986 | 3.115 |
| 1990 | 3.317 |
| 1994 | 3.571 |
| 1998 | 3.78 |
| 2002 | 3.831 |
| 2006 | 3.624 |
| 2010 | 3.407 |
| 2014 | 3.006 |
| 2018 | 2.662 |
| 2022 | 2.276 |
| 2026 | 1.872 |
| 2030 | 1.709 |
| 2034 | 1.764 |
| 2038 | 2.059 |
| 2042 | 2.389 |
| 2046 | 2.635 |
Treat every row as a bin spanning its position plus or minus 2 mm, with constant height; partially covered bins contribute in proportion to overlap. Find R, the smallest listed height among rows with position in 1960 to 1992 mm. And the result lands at 2.73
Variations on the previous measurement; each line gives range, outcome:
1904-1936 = 2.755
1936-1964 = 2.723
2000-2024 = 2.276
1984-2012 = 3.115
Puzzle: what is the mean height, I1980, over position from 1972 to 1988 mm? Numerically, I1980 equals 2.89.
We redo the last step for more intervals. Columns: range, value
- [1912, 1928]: 2.77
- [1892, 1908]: 2.9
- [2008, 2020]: 3.02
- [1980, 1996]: 3.23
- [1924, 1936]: 2.77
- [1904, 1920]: 2.79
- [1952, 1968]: 2.74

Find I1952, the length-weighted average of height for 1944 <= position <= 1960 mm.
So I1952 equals 2.74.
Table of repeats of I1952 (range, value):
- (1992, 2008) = 3.7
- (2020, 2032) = 1.95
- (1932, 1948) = 2.77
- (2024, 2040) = 1.85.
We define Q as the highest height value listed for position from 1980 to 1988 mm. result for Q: 3.115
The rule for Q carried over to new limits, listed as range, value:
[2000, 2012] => 3.831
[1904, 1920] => 2.84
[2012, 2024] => 3.006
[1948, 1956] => 2.764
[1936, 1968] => 2.781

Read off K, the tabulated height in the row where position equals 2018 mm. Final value 2.662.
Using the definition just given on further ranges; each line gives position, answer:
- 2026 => 1.872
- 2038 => 2.059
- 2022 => 2.276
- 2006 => 3.624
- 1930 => 2.766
